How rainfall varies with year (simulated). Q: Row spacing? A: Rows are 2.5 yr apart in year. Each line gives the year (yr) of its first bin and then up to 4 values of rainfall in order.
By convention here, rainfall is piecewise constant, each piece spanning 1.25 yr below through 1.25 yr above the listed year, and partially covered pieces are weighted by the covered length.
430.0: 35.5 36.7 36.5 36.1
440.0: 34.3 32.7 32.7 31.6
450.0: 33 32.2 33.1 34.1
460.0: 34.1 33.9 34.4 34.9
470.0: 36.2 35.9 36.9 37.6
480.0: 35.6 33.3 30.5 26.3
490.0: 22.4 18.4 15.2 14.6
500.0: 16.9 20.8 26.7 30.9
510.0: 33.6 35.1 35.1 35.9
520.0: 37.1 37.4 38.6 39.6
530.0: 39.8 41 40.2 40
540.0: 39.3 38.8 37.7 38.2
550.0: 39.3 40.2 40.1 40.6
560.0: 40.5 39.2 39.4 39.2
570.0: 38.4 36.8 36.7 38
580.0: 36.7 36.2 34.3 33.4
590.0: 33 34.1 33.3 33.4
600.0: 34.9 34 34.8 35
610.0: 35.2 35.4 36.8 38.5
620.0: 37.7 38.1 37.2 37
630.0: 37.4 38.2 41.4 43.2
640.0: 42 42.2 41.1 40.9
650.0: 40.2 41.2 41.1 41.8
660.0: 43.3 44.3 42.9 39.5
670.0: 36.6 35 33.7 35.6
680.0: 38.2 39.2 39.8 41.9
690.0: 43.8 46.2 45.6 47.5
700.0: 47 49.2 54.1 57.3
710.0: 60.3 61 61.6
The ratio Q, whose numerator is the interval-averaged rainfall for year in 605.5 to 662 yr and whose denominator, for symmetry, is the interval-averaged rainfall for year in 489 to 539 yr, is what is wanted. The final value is 1.27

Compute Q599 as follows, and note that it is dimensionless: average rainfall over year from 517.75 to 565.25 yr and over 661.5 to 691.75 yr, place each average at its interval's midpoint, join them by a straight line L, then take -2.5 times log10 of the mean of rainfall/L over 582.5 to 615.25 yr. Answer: 0.14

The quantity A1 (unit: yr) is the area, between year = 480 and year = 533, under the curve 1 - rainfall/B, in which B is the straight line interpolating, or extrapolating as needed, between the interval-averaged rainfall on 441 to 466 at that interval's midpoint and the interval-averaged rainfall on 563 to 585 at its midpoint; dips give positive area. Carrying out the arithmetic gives 7.9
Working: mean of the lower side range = 33.2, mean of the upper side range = 37.5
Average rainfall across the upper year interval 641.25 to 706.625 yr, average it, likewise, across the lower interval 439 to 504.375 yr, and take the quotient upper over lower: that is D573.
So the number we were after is 1.4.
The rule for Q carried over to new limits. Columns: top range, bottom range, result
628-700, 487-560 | 1.23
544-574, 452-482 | 1.12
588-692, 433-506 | 1.26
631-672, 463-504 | 1.46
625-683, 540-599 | 1.07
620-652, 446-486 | 1.16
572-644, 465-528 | 1.20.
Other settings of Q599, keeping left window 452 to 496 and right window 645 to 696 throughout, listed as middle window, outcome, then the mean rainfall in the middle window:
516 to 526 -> -0.11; 37.2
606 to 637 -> 0.02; 37.4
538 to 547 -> -0.12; 38.7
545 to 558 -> -0.13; 39.4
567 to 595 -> 0.02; 35.9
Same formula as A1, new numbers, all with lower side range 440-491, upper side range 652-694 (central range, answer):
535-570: -3.2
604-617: 0.8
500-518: 2.4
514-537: -2.1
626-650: -0.8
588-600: 1.3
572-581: 0.0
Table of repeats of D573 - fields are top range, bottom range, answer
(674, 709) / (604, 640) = 1.18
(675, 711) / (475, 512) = 1.72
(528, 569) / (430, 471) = 1.16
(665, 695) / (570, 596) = 1.11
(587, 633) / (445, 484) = 1.04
